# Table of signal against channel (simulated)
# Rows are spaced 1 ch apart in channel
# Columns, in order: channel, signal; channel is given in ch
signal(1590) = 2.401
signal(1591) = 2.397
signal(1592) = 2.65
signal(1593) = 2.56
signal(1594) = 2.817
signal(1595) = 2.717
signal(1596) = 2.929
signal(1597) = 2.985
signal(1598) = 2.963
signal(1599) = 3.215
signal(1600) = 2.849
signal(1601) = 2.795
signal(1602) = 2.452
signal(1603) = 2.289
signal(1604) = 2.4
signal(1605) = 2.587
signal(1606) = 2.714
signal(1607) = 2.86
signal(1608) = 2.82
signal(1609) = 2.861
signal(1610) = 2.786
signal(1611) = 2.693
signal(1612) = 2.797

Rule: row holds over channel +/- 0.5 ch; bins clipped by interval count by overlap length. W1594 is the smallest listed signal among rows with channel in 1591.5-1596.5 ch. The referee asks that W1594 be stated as 2.56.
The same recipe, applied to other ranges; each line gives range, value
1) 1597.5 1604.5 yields 2.289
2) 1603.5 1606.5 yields 2.4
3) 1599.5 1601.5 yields 2.795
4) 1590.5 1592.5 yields 2.397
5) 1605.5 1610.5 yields 2.714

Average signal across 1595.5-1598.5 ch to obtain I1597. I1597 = 2.96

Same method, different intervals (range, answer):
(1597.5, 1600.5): 3.01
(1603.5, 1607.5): 2.64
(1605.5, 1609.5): 2.81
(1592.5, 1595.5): 2.7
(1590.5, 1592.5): 2.52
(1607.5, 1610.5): 2.82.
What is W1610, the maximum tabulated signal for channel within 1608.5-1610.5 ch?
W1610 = 2.861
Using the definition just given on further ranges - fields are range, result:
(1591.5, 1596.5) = 2.929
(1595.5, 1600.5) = 3.215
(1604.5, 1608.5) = 2.86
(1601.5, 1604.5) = 2.452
